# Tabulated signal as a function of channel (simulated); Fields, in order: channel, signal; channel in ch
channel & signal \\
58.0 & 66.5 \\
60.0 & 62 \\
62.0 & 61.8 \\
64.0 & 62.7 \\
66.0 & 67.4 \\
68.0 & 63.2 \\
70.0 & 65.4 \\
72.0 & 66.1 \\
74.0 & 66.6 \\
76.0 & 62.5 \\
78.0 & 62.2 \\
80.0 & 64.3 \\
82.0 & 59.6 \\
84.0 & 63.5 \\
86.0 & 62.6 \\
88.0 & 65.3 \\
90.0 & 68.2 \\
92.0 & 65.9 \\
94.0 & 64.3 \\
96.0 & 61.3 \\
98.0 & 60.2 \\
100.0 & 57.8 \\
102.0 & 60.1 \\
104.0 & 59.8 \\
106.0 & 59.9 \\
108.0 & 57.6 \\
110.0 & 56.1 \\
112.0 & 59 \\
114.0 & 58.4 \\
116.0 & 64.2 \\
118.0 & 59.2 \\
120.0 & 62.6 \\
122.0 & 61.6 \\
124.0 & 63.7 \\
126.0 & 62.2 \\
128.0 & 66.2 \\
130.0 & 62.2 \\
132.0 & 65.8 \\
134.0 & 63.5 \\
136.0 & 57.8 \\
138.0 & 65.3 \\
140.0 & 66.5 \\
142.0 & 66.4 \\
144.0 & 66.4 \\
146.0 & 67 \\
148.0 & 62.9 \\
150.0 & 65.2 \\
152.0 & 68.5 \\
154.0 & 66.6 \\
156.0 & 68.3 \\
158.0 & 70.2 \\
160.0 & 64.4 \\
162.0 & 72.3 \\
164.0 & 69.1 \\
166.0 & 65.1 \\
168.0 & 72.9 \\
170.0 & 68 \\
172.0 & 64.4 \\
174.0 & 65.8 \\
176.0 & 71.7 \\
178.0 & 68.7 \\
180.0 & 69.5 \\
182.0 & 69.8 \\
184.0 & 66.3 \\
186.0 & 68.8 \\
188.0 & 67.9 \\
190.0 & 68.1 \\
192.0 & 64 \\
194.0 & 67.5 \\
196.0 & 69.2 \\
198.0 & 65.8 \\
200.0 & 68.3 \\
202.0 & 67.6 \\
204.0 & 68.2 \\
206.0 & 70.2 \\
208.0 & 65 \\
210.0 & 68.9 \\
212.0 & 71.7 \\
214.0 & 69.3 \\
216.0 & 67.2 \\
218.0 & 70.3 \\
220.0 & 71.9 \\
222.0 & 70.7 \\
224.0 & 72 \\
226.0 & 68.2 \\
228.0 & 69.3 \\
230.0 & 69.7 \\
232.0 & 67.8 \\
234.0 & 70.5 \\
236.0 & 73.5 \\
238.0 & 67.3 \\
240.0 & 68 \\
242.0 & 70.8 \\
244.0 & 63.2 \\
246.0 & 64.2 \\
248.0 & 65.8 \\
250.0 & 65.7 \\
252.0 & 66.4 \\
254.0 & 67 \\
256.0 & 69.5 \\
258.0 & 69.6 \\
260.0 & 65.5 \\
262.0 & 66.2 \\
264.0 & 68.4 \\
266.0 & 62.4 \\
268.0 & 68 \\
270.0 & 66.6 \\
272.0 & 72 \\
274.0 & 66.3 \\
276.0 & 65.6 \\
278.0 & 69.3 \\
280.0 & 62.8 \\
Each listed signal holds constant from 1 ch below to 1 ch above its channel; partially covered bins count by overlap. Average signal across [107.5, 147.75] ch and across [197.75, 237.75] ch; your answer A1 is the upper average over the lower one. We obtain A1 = 1.1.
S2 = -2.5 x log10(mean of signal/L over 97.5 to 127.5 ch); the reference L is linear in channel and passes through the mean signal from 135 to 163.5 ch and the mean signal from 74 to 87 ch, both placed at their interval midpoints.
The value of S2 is 0.07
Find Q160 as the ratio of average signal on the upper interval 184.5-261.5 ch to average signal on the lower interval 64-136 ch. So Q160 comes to 1.09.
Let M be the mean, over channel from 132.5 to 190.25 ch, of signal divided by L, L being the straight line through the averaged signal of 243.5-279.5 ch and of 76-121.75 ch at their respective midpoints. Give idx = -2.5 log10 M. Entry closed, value -0.060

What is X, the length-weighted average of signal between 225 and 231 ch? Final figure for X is 69.1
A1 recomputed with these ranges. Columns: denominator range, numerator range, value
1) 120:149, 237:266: 1.04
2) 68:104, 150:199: 1.08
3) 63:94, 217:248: 1.07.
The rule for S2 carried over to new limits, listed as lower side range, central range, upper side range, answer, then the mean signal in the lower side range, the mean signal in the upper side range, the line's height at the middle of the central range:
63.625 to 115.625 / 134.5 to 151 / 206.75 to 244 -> 0.01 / 62.3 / 69.4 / 65.1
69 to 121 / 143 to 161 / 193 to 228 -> -0.02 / 62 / 69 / 65.4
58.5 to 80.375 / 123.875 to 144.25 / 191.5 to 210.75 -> 0.03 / 64.1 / 67.5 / 65.8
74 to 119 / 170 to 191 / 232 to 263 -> -0.05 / 61.6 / 67.6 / 64.9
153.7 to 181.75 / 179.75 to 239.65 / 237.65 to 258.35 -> -0.02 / 68.4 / 67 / 67.7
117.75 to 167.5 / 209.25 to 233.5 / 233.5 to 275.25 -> -0.05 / 65.3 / 67.4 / 66.8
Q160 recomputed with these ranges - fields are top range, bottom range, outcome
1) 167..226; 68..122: 1.11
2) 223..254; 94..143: 1.11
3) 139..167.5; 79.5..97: 1.05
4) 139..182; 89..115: 1.12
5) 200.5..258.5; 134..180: 1.02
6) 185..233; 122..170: 1.04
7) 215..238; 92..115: 1.17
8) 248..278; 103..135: 1.09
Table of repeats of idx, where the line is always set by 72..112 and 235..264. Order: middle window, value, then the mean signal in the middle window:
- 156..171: -0.071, 68.8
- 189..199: -0.024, 66.9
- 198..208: -0.035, 67.9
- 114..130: 0.009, 62.5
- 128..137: 0.011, 62.8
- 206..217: -0.040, 68.6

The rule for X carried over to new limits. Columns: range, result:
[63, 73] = 65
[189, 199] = 66.9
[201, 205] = 67.9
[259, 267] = 65.6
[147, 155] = 65.8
